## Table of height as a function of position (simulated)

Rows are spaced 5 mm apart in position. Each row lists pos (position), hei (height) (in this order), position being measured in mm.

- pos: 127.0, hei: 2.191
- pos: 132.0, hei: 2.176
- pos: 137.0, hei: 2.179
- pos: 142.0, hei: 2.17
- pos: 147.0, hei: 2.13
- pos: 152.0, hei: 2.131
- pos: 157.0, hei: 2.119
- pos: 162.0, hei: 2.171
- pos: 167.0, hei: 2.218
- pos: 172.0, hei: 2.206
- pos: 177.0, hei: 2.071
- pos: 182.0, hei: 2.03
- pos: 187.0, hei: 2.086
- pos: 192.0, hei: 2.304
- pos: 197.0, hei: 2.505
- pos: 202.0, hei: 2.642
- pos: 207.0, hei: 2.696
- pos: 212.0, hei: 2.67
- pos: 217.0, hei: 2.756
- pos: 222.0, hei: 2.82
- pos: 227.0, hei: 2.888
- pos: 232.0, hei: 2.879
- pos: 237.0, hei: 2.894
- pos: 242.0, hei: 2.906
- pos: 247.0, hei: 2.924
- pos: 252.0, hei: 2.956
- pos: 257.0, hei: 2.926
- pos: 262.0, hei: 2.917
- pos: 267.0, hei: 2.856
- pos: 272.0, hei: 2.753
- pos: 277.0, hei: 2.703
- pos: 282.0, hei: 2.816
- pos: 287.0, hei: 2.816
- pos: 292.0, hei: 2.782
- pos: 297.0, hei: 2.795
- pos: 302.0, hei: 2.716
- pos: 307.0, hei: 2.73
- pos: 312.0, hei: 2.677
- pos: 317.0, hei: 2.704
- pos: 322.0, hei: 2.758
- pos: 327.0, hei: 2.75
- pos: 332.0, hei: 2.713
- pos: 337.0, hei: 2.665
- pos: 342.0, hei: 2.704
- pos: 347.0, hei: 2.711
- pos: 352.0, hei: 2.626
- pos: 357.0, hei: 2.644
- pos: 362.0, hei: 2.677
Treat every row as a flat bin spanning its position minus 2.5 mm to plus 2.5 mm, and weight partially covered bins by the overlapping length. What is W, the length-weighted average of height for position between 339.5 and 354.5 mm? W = 2.68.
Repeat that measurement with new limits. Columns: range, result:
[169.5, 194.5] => 2.14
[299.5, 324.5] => 2.72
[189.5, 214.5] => 2.56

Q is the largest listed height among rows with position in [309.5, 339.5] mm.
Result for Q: 2.758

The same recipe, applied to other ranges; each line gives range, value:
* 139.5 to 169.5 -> 2.218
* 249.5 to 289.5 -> 2.956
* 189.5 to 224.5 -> 2.82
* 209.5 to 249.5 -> 2.924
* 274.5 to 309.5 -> 2.816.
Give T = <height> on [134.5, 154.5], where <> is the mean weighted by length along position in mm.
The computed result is 2.15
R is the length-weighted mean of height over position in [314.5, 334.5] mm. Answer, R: 2.73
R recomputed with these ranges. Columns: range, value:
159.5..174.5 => 2.2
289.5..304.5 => 2.76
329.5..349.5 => 2.7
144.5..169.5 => 2.15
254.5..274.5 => 2.86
